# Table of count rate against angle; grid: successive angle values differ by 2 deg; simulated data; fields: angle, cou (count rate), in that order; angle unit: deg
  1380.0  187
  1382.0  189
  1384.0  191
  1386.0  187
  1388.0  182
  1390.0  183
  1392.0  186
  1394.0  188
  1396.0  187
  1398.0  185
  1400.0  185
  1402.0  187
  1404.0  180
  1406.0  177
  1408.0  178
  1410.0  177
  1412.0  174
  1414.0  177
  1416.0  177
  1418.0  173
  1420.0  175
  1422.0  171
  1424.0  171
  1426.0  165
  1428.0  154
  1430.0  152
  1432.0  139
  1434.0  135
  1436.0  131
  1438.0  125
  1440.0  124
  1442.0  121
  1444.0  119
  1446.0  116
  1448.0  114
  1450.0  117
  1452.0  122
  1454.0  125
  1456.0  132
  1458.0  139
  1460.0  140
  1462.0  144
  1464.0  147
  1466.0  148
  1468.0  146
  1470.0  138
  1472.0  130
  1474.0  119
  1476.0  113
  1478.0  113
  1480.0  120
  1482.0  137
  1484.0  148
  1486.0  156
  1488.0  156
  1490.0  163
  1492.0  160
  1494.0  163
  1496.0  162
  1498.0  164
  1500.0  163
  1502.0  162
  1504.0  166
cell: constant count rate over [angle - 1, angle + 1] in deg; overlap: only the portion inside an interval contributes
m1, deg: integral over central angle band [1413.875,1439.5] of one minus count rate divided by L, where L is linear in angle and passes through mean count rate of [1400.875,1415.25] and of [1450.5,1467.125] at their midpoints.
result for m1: 1.20 deg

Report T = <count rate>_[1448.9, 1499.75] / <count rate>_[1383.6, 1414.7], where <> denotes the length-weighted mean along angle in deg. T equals 0.77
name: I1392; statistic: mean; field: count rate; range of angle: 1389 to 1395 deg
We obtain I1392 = 186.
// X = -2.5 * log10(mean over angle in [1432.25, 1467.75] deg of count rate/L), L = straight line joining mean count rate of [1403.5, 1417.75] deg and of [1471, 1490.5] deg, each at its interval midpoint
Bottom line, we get 0.18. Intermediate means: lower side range 177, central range 130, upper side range 135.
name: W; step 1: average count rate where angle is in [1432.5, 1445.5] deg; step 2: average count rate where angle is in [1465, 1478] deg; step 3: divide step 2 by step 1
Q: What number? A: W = 1.0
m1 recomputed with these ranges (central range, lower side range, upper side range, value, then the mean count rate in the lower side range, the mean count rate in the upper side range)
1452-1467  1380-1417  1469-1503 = 1.76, 183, 145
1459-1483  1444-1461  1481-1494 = 1.19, 125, 154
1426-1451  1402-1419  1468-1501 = 5.25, 177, 144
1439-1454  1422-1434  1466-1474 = 2.85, 156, 137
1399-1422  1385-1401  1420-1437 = -1.12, 185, 154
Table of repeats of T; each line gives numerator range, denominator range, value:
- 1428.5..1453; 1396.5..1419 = 0.71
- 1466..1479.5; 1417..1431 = 0.77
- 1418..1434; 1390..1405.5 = 0.87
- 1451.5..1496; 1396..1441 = 0.85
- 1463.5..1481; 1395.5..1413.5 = 0.72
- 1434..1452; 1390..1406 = 0.66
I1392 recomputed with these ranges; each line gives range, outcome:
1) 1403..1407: 178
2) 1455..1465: 140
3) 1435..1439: 128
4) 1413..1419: 176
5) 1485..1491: 158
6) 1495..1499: 163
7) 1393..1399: 187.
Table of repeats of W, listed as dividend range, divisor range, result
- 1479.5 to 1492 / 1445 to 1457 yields 1.23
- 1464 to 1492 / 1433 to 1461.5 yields 1.10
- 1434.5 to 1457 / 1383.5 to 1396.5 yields 0.66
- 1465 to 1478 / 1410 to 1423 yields 0.75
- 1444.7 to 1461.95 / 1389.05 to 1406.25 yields 0.69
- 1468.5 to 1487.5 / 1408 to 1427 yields 0.76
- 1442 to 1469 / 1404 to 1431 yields 0.77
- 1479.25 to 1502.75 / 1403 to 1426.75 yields 0.89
